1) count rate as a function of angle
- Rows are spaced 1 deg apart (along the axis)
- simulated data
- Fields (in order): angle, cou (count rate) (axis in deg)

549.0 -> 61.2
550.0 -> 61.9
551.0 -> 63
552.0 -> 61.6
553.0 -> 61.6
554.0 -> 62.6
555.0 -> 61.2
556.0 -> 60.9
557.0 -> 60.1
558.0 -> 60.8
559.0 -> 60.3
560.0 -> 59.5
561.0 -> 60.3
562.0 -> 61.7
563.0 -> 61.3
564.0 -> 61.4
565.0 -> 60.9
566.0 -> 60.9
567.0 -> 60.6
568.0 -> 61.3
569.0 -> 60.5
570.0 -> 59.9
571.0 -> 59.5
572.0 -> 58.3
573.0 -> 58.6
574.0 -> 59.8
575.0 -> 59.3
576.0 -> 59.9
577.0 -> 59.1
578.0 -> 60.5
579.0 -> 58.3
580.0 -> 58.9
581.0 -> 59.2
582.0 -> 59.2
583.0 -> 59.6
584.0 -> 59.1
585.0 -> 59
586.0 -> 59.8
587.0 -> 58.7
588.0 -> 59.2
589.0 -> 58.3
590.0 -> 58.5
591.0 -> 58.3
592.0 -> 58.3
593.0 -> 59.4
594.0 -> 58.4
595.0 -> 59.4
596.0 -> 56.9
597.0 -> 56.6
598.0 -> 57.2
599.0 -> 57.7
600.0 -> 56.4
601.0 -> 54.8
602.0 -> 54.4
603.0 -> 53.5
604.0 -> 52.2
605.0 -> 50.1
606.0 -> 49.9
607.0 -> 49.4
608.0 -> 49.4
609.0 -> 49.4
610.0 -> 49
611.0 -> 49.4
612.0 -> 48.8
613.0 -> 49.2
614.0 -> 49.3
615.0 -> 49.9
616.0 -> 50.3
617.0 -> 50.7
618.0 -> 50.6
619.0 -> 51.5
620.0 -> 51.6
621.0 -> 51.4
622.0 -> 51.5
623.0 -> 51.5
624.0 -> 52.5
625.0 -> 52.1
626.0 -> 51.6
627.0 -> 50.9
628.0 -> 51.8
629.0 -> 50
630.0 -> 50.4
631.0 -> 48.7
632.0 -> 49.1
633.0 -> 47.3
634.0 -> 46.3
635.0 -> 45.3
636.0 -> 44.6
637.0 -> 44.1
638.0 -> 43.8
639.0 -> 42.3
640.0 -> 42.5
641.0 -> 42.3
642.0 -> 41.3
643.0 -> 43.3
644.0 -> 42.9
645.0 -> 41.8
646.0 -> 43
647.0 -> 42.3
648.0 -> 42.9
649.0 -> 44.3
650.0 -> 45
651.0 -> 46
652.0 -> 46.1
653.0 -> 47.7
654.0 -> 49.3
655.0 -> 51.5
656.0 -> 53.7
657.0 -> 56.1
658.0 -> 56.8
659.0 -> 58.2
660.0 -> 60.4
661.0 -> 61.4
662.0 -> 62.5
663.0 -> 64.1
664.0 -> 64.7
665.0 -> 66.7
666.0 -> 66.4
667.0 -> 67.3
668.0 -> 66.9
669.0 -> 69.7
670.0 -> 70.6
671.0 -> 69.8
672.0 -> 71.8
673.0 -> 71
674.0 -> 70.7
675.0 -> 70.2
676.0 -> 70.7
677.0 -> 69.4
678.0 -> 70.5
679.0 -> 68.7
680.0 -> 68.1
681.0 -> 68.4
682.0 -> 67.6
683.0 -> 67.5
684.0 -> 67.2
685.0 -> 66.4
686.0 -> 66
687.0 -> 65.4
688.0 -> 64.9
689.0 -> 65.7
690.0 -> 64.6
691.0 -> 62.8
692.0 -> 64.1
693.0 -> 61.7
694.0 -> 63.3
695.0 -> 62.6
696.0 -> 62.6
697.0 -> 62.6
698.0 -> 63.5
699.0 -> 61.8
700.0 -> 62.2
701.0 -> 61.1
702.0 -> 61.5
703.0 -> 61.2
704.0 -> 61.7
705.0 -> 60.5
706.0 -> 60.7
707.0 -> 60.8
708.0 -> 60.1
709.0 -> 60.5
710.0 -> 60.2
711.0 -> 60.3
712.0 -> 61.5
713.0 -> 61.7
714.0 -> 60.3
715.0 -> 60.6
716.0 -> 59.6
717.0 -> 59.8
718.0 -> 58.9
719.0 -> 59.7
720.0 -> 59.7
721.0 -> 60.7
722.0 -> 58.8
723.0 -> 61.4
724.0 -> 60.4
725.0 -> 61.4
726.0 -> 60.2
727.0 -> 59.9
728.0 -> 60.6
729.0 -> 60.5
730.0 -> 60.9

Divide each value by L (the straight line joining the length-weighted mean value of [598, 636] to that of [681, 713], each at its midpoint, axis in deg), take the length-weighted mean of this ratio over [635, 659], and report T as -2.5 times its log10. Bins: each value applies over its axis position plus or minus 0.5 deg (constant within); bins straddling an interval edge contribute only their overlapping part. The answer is 0.20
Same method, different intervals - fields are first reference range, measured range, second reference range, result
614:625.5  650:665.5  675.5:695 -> 0.077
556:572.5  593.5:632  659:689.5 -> 0.215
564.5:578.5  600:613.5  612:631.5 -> 0.054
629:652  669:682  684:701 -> -0.212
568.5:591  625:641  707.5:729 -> 0.253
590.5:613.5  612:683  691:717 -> 0.053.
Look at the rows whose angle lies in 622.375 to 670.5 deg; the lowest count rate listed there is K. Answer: 41.3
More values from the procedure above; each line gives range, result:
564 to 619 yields 48.8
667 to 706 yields 60.5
